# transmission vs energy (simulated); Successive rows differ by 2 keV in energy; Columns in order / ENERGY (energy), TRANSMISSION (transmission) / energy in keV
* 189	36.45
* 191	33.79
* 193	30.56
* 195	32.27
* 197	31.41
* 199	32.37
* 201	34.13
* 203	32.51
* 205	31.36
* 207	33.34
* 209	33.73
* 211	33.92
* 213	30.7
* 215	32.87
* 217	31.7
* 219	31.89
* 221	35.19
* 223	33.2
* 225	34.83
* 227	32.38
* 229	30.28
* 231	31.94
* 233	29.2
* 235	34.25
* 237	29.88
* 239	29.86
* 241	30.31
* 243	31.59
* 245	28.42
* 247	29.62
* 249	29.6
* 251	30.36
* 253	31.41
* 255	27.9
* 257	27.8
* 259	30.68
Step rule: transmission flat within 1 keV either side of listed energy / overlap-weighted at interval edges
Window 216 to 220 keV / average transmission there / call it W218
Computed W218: 31.8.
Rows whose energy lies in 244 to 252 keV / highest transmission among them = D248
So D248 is 30.36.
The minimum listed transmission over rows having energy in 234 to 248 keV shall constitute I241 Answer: 28.42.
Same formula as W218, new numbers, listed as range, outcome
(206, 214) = 32.9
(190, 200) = 32.1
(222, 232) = 32.5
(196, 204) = 32.6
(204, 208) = 32.4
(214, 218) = 32.3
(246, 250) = 29.6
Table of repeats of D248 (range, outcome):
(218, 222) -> 35.19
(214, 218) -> 32.87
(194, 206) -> 34.13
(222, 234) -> 34.83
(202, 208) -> 33.34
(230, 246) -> 34.25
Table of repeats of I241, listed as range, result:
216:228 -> 31.7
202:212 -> 31.36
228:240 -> 29.2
